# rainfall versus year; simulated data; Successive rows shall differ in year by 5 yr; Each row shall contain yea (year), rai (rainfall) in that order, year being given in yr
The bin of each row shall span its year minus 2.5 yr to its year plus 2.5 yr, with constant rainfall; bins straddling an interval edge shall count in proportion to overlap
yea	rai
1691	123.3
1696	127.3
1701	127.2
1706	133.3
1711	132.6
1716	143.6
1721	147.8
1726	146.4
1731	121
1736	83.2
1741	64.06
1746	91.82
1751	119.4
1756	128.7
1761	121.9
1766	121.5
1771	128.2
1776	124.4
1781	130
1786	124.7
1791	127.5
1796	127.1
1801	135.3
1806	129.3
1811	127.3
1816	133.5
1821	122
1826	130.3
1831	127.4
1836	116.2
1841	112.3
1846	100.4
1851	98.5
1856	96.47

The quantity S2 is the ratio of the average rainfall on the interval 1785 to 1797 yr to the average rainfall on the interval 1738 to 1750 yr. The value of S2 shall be 1.52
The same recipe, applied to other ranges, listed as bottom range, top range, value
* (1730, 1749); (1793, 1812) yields 1.47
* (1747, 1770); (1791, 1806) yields 1.07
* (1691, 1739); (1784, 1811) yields 1.00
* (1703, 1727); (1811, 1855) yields 0.84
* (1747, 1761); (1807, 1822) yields 1.07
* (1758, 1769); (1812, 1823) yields 1.05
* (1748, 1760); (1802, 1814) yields 1.06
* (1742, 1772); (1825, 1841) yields 1.06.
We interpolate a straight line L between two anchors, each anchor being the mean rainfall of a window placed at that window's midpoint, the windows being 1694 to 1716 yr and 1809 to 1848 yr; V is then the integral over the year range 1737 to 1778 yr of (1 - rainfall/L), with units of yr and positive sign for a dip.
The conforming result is 5.1 yr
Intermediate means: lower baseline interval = 132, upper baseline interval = 121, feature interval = 111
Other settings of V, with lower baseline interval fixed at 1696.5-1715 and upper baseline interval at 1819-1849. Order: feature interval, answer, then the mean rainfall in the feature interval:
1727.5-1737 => 1.4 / 110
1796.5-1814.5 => -1.4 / 130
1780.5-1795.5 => -0.5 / 127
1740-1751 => 3.3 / 89.3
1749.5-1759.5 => 0.2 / 124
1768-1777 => -0.1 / 126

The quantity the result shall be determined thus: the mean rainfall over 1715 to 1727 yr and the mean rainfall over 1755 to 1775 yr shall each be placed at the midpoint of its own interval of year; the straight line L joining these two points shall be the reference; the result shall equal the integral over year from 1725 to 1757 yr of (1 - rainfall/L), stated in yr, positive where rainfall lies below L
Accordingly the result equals 7.4 yr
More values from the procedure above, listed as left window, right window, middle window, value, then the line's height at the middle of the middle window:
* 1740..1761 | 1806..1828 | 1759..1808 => -4.17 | 117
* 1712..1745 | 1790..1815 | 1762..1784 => -0.18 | 125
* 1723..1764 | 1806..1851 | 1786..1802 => -1.71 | 116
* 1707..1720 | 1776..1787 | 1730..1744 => 5.06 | 135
